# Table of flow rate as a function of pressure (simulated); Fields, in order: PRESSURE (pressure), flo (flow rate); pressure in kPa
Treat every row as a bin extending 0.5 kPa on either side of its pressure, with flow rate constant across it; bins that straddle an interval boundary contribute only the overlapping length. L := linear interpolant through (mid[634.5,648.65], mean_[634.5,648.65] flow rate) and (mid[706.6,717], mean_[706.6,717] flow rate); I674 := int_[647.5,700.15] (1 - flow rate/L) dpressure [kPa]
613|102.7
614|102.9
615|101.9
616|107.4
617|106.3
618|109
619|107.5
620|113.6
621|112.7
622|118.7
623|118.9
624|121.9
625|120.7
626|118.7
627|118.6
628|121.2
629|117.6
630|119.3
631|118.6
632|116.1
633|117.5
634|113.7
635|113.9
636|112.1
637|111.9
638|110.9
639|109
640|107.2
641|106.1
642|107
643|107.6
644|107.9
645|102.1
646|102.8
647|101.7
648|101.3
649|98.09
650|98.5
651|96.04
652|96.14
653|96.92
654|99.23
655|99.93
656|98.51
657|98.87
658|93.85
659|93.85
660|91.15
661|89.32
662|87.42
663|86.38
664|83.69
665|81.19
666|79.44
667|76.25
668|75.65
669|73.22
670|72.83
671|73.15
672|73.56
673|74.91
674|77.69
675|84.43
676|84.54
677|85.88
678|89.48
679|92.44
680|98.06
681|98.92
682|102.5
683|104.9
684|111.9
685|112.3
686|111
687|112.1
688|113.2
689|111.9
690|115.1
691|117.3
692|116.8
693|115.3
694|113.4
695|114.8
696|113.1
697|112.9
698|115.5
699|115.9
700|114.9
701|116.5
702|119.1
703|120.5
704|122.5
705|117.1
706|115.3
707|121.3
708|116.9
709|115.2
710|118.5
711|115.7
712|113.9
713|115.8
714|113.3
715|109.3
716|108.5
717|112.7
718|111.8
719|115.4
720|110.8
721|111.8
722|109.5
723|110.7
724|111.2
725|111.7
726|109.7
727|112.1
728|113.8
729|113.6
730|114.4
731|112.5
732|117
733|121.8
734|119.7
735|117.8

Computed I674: 6.5 kPa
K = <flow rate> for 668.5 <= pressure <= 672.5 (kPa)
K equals 73.2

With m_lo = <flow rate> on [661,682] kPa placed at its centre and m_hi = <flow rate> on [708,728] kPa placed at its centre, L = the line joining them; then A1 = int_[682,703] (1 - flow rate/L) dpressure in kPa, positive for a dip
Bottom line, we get -3.8 kPa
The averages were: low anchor 83.1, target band 114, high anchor 113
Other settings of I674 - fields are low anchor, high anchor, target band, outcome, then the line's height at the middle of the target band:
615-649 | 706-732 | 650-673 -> 5.16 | 112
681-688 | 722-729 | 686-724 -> -1.56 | 110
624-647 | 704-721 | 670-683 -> 3.11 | 114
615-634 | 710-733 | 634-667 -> 4.54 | 115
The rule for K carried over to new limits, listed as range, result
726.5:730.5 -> 113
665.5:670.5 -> 75.5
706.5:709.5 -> 118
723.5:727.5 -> 111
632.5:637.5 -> 114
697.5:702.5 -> 116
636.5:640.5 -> 110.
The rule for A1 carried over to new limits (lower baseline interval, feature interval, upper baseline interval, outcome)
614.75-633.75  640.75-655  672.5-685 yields 0.57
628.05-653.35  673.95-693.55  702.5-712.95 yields 1.86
